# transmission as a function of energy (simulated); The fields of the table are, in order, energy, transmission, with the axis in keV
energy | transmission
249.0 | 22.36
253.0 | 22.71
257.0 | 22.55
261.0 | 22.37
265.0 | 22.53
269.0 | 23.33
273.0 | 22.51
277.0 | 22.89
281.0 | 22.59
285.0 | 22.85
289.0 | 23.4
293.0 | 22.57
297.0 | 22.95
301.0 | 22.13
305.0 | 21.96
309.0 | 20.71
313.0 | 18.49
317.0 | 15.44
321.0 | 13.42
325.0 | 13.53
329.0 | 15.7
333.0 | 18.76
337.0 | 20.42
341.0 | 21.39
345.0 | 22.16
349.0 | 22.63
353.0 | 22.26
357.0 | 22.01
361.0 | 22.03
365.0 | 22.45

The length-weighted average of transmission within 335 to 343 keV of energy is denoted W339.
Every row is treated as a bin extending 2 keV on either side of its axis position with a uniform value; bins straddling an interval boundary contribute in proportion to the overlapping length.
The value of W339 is 20.9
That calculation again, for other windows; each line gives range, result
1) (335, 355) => 21.8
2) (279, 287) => 22.7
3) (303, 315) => 20.4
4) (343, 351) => 22.4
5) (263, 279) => 22.8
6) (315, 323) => 14.4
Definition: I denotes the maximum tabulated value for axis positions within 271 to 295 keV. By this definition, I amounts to 23.4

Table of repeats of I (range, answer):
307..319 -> 20.71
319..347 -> 22.16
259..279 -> 23.33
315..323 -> 15.44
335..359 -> 22.63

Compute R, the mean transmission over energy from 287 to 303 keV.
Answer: 22.8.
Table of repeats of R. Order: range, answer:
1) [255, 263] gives 22.5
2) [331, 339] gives 19.6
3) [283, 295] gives 22.9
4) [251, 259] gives 22.6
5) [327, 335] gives 17.2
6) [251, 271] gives 22.7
